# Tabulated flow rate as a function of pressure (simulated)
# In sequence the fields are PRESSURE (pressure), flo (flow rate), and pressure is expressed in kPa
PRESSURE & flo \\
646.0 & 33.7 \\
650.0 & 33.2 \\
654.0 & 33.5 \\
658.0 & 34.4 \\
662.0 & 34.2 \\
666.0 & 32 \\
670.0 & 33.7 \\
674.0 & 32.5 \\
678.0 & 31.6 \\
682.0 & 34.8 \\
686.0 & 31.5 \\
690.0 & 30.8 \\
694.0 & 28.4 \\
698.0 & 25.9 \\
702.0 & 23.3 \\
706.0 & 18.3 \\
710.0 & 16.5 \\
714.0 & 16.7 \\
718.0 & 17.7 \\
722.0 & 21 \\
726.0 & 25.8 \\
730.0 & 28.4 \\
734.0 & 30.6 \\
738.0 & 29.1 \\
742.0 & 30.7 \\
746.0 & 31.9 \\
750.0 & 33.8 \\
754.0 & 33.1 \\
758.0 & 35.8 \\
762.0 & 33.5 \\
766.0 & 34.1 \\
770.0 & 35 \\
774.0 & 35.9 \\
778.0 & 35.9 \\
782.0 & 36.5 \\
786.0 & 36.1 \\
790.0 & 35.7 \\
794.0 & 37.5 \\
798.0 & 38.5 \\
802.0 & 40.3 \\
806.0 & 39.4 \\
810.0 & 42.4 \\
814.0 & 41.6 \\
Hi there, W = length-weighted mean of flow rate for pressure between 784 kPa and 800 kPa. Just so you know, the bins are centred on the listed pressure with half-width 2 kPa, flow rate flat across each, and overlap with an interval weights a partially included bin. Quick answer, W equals 37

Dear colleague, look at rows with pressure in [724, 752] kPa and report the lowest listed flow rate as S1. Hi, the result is 25.8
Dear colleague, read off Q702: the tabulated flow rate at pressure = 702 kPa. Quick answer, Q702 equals 23.3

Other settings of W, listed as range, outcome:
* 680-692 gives 32.4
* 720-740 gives 27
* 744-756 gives 32.9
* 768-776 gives 35.5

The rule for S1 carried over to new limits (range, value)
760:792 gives 33.5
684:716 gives 16.5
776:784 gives 35.9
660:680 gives 31.6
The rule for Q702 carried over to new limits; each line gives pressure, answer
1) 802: 40.3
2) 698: 25.9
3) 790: 35.7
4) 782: 36.5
